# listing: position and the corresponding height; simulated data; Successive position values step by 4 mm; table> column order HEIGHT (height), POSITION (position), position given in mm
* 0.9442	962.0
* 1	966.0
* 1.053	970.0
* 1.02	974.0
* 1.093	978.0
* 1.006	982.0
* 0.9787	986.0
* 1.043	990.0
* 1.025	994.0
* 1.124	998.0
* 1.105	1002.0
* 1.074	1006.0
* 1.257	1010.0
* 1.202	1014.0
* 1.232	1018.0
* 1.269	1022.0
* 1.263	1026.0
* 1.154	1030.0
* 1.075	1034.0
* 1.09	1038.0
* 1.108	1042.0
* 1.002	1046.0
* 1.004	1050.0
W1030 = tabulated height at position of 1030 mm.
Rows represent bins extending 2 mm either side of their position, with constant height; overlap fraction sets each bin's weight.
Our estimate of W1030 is 1.154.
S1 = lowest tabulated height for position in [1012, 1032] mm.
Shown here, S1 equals 1.154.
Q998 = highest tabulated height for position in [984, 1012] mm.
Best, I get 1.257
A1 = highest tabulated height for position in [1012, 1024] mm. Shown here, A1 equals 1.269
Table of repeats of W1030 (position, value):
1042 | 1.108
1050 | 1.004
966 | 1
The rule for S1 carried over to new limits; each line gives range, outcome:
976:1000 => 0.9787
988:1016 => 1.025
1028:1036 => 1.075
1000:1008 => 1.074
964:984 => 1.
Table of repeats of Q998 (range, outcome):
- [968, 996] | 1.093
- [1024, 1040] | 1.263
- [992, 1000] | 1.124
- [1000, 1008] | 1.105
